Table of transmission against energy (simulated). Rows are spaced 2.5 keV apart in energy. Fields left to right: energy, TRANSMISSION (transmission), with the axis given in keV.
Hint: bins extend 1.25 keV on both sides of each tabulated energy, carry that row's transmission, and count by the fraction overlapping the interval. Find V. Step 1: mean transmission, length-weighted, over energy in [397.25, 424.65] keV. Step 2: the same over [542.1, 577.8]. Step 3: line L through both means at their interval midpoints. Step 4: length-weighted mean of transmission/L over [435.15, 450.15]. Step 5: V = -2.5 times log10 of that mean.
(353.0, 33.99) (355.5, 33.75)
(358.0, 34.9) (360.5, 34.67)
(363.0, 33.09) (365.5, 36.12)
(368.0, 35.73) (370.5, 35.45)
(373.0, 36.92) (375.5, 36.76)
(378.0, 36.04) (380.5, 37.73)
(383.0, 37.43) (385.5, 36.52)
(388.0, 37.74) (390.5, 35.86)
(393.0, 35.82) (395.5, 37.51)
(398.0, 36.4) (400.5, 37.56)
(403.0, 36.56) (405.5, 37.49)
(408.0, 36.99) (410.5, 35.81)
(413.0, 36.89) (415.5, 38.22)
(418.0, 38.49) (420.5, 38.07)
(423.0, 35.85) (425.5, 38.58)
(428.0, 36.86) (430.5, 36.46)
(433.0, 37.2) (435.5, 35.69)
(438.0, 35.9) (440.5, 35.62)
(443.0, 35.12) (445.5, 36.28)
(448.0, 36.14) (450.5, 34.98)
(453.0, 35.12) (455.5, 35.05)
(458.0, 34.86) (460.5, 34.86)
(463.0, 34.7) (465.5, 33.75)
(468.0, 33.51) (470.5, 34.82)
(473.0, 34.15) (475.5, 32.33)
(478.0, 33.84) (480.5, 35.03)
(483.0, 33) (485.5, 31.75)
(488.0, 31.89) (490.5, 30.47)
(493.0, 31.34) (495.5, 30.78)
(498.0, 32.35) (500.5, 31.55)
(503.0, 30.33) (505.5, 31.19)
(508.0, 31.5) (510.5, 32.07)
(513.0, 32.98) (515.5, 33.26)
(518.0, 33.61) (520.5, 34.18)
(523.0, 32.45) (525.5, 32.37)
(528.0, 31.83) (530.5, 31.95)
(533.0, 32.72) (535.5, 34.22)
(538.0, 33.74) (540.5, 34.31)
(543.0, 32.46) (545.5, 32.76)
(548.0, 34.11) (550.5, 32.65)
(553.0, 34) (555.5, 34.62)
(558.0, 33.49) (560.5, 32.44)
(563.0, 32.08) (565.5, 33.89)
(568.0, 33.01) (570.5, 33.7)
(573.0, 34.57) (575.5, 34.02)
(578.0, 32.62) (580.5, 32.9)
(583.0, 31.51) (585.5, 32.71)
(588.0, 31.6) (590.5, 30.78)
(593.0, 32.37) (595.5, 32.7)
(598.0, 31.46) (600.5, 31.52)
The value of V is 0.02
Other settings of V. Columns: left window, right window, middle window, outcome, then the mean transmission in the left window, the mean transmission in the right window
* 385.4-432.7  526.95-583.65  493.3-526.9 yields 0.073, 37.1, 33.2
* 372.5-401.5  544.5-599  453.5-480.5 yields 0.028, 36.8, 32.9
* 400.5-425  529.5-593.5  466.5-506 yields 0.088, 37.2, 33.1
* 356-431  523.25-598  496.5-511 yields 0.090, 36.6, 32.9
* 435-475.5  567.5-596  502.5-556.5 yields 0.023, 34.9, 32.7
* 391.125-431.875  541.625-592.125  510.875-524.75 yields 0.035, 37.1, 33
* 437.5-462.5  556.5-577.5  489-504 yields 0.113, 35.4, 33.4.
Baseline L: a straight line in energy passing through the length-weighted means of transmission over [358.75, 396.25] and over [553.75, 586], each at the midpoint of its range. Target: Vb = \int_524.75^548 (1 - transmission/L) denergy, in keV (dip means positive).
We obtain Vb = 0.5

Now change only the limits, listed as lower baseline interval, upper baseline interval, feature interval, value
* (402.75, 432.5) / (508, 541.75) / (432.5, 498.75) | 2.4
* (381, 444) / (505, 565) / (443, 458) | 0.1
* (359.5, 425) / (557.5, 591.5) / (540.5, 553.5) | 0.1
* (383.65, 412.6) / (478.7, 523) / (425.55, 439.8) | -0.5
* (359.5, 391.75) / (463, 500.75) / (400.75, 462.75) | -3.6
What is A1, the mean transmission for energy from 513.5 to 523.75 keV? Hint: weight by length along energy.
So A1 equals 33.4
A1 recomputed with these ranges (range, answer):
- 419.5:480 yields 35.4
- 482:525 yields 32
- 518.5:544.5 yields 33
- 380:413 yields 36.9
